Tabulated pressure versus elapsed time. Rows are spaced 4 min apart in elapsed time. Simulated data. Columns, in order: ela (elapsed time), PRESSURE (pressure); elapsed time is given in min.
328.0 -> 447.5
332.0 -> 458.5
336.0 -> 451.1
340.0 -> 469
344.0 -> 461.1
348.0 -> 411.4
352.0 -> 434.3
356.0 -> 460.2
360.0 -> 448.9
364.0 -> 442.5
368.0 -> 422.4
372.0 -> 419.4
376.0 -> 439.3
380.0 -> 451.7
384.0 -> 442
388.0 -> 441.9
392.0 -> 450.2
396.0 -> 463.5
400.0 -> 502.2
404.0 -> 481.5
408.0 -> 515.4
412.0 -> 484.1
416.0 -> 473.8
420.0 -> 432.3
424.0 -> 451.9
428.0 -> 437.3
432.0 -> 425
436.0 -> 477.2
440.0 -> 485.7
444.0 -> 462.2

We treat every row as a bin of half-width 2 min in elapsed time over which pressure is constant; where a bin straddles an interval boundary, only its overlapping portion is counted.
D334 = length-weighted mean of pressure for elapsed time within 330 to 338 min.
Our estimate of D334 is 455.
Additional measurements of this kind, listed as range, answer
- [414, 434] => 444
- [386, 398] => 452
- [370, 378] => 429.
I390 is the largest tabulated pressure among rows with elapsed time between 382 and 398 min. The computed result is 463.5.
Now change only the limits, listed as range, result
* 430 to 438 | 477.2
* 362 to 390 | 451.7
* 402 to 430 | 515.4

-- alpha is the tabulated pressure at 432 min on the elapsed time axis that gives 425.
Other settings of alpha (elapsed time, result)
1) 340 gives 469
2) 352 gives 434.3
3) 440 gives 485.7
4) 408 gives 515.4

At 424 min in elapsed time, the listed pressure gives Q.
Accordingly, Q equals 451.9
